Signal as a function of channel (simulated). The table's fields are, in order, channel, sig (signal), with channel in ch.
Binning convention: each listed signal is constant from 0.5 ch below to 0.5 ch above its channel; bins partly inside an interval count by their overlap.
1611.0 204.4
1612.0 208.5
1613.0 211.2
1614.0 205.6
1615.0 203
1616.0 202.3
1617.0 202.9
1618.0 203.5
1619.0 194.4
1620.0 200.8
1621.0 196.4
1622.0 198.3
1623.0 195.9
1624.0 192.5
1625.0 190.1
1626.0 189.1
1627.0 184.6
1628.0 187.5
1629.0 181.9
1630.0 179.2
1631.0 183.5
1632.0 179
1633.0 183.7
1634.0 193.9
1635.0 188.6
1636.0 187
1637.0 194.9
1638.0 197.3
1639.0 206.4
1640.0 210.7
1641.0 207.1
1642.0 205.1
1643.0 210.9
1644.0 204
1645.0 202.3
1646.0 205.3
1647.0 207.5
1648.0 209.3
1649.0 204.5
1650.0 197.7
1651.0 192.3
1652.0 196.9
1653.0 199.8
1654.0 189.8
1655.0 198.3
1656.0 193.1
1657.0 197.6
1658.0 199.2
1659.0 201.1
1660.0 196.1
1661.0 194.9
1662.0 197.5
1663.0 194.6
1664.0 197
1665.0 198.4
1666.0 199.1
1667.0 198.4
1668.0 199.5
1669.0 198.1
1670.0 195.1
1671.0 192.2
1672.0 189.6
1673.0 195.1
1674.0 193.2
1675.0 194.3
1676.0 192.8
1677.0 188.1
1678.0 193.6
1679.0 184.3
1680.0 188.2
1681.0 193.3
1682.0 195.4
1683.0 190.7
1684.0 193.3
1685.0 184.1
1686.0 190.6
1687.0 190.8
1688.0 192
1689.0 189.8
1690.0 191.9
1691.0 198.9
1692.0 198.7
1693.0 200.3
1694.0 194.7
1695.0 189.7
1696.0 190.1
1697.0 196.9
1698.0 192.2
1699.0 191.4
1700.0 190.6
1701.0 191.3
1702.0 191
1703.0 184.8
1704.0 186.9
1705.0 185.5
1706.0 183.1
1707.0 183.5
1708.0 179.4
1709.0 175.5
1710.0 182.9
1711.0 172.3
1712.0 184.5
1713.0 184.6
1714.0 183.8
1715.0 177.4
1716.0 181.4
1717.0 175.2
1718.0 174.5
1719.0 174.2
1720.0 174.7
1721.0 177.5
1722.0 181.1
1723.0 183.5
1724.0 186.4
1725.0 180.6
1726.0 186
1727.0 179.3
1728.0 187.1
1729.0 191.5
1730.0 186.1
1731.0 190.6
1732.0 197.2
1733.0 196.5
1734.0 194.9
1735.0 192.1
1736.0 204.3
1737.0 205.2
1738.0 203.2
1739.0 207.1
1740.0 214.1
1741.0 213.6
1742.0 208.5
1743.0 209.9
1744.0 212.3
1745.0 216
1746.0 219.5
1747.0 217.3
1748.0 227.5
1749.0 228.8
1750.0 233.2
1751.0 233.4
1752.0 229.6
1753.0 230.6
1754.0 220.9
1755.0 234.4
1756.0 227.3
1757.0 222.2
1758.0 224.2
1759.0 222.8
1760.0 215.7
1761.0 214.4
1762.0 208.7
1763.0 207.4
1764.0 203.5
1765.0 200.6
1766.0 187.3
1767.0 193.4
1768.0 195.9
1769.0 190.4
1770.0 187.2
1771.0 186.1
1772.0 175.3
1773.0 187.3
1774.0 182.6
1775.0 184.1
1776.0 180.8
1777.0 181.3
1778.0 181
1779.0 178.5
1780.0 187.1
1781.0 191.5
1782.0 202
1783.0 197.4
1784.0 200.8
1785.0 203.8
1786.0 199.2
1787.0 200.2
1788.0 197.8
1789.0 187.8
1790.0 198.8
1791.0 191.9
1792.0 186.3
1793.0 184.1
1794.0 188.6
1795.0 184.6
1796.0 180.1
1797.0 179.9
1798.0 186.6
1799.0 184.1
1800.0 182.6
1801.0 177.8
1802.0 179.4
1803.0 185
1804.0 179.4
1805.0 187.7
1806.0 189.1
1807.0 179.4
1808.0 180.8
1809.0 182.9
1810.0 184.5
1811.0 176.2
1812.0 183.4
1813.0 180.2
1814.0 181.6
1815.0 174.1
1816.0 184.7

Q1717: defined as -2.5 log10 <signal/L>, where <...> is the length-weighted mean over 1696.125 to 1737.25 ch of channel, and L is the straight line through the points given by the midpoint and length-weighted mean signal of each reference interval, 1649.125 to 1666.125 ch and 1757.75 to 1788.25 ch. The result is 0.059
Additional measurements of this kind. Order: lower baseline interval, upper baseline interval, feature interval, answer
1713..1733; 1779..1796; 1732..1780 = -0.099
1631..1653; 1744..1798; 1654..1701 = 0.032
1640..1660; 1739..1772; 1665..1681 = 0.056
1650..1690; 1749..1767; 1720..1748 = 0.073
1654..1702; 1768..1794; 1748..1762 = -0.181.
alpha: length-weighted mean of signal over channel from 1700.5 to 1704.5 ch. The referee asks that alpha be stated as 188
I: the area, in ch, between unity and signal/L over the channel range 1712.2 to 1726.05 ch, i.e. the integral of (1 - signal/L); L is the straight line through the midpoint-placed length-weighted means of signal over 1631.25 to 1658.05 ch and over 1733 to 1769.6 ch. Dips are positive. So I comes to 1.9 ch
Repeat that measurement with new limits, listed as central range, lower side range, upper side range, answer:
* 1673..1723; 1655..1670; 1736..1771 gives 4.0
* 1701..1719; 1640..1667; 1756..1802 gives 1.4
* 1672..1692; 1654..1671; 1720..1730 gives 0.1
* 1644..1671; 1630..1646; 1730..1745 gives -0.1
